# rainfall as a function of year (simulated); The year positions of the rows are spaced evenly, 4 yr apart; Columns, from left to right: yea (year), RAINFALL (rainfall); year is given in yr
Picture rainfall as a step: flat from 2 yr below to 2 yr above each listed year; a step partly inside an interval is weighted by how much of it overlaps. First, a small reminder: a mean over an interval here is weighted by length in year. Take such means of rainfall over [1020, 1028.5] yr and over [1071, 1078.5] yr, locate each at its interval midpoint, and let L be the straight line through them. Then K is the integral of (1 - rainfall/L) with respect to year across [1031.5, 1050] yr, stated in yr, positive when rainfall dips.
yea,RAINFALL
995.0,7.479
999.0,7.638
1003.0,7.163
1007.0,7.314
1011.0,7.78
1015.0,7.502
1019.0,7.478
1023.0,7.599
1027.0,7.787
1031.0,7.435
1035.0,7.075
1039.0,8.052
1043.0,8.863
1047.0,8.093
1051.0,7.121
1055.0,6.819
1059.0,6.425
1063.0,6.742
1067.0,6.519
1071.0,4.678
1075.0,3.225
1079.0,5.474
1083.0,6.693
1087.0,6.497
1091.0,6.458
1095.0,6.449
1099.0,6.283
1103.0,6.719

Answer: -4.2 yr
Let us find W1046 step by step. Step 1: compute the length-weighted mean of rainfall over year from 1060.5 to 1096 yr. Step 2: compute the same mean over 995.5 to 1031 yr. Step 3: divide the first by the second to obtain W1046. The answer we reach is 0.78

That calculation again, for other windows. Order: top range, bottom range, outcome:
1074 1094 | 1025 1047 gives 0.74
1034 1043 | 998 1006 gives 1.07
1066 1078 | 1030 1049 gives 0.60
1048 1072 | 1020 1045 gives 0.84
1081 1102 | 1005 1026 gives 0.86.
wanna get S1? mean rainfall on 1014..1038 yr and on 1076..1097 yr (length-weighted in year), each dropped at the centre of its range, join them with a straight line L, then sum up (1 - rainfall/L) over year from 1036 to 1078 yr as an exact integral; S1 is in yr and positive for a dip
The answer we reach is 1.39 yr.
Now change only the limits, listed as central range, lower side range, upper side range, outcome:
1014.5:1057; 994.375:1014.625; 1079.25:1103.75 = -3.14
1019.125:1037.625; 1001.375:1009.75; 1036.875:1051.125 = 0.71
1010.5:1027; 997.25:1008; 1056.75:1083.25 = -1.54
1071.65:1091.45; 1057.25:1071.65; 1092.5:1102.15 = 2.46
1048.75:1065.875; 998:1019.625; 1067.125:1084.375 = -3.02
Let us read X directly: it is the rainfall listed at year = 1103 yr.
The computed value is 6.719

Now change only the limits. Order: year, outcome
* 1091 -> 6.458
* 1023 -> 7.599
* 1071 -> 4.678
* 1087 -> 6.497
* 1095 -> 6.449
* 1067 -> 6.519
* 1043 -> 8.863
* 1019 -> 7.478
